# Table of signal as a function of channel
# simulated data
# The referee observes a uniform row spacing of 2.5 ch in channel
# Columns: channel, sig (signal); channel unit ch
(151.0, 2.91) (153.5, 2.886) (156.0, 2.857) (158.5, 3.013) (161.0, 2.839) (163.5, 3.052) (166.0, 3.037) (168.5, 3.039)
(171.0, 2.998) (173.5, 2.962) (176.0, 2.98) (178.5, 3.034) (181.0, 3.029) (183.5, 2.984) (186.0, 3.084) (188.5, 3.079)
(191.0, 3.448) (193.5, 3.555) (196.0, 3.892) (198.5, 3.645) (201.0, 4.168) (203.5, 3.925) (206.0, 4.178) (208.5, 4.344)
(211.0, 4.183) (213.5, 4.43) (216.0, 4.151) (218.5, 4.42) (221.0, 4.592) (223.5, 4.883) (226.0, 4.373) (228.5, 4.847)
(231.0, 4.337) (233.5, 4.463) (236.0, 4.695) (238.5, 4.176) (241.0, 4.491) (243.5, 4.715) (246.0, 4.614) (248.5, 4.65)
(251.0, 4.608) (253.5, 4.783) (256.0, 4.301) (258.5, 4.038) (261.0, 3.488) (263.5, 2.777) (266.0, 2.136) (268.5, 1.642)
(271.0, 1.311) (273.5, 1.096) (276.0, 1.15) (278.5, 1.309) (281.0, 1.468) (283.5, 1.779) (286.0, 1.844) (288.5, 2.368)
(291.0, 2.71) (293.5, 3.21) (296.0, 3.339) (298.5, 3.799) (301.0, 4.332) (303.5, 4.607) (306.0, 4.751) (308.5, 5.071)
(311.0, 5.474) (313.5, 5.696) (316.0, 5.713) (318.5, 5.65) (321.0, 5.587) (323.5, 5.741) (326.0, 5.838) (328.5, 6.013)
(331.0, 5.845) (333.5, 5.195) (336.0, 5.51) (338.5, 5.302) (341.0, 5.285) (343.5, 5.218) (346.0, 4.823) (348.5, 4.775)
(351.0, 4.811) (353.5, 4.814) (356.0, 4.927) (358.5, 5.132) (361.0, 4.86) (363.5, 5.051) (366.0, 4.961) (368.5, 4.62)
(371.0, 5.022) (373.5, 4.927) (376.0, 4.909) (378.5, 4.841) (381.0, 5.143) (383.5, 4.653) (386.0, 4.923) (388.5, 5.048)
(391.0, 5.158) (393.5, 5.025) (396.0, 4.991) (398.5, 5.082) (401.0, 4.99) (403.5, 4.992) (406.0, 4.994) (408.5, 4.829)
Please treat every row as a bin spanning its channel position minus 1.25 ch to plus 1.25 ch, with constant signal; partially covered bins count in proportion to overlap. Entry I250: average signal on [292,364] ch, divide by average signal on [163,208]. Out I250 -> 1.5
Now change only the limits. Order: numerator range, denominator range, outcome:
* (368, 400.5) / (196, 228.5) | 1.16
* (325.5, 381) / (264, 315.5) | 1.71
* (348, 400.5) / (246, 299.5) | 1.77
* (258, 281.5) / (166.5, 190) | 0.66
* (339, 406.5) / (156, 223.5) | 1.40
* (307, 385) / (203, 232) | 1.18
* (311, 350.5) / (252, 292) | 2.28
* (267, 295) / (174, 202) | 0.55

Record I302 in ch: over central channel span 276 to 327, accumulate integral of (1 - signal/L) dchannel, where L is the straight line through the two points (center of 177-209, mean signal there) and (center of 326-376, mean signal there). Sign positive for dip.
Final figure 8.15 ch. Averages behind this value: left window 3.54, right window 5.12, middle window 3.94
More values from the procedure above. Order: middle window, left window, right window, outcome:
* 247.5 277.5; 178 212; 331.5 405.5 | 8.4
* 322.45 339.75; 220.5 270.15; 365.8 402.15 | -3.8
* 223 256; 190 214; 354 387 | -3.1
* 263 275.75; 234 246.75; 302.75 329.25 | 8.3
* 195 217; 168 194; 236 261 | -3.1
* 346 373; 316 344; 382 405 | 2.1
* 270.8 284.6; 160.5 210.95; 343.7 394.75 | 9.3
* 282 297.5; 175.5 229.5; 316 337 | 7.9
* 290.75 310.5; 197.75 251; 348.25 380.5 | 2.5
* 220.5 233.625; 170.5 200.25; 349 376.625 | -3.5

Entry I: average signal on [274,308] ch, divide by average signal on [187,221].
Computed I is 0.71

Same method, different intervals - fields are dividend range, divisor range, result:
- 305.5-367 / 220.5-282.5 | 1.50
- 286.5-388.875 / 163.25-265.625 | 1.25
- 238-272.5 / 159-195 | 1.19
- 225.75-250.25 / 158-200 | 1.44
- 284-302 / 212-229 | 0.67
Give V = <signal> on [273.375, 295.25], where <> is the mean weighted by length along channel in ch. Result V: 1.96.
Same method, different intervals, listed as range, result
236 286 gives 3.09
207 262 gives 4.44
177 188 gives 3.03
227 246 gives 4.54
